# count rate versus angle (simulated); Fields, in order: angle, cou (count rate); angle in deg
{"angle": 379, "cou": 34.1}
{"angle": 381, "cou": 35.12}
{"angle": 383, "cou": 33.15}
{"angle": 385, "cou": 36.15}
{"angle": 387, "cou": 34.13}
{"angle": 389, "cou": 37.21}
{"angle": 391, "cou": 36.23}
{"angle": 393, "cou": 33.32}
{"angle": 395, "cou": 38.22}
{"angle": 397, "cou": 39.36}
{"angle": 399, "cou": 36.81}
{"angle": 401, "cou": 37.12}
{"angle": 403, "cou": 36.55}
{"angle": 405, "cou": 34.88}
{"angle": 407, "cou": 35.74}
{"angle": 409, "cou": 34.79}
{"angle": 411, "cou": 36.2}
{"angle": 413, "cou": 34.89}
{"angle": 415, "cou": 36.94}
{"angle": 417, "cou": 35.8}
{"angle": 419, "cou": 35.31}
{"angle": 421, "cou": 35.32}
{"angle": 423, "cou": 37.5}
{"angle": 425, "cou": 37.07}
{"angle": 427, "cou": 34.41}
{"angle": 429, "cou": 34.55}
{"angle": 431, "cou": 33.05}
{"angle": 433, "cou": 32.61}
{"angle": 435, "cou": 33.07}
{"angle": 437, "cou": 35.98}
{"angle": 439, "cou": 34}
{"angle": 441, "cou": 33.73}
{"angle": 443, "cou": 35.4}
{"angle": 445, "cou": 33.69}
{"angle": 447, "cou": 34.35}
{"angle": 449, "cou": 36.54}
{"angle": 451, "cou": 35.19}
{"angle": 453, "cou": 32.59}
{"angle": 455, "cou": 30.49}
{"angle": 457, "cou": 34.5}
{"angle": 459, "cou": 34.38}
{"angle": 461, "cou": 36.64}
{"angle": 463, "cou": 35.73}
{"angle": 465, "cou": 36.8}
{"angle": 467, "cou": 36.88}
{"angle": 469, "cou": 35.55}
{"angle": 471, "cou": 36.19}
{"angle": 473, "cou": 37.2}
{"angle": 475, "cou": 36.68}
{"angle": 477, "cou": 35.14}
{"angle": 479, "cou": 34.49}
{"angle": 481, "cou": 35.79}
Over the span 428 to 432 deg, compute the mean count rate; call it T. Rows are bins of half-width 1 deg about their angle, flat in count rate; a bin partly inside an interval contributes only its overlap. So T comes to 33.8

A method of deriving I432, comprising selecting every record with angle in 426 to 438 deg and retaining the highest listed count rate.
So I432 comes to 35.98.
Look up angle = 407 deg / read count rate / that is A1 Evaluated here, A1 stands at 35.74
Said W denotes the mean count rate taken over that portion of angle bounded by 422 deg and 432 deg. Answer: 35.3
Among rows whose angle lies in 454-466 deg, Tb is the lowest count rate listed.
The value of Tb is 30.49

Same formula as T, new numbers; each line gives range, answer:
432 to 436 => 32.8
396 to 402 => 37.8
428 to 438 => 33.9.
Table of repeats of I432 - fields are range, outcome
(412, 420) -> 36.94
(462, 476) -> 37.2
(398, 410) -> 37.12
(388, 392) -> 37.21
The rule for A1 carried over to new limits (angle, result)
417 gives 35.8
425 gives 37.07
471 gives 36.19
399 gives 36.81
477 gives 35.14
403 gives 36.55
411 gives 36.2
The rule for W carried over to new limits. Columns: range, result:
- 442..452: 35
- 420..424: 36.4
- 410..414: 35.5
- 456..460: 34.4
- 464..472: 36.4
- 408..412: 35.5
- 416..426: 36.2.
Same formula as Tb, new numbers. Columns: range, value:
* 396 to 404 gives 36.55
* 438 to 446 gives 33.69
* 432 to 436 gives 32.61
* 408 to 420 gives 34.79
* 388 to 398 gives 33.32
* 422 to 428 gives 34.41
